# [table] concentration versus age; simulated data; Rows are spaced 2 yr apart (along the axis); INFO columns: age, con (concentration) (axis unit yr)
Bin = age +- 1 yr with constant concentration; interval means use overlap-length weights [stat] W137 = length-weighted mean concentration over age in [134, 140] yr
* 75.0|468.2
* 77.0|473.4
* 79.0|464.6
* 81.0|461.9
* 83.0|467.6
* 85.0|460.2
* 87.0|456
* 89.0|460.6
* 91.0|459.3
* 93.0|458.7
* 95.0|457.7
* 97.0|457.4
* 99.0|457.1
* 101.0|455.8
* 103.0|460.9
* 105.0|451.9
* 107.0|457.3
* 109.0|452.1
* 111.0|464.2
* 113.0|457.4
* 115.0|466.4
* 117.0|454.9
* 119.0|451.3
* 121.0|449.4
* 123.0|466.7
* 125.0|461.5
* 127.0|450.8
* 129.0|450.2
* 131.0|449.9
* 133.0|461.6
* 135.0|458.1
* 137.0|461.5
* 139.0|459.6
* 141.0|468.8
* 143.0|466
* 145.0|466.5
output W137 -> 460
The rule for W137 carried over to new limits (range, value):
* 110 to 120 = 459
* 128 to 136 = 455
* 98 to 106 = 456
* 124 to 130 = 454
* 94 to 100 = 457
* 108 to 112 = 458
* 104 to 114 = 457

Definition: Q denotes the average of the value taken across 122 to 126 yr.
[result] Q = 464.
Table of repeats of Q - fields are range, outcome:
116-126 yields 457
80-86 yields 463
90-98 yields 458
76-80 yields 469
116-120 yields 453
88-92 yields 460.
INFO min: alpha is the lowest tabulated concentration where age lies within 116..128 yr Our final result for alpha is 449.4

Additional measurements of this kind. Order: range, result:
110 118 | 454.9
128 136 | 449.9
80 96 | 456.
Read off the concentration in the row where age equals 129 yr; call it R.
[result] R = 450.2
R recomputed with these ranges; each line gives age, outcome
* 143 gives 466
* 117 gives 454.9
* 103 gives 460.9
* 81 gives 461.9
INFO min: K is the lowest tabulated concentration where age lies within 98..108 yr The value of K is 451.9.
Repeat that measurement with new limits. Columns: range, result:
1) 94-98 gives 457.4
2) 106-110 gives 452.1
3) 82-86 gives 460.2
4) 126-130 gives 450.2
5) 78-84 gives 461.9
